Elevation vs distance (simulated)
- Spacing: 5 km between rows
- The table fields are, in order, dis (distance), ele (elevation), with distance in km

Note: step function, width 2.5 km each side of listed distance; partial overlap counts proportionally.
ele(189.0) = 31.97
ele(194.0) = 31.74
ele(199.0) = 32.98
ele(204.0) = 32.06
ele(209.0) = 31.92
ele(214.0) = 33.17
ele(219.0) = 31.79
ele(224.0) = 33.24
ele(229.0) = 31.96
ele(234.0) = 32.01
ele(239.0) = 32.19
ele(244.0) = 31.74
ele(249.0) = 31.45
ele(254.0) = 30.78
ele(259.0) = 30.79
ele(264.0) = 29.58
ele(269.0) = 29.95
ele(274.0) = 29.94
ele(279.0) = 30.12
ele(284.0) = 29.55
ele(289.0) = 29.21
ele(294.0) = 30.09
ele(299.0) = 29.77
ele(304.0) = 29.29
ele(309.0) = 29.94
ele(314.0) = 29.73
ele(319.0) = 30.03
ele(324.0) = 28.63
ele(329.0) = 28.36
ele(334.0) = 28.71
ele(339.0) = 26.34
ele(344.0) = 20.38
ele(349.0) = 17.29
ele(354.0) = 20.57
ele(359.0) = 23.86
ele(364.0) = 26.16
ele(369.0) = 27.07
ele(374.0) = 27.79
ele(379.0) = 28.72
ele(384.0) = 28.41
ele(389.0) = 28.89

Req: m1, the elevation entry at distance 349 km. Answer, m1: 17.29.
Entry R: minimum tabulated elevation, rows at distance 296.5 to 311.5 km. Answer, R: 29.29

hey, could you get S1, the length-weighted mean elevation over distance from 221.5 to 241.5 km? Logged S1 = 32.4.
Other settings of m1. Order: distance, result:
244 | 31.74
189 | 31.97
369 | 27.07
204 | 32.06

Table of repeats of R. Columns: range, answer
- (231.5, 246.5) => 31.74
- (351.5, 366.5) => 20.57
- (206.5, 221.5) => 31.79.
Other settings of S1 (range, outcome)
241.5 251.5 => 31.6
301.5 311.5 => 29.6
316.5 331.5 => 29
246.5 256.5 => 31.1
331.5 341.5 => 27.5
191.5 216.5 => 32.4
